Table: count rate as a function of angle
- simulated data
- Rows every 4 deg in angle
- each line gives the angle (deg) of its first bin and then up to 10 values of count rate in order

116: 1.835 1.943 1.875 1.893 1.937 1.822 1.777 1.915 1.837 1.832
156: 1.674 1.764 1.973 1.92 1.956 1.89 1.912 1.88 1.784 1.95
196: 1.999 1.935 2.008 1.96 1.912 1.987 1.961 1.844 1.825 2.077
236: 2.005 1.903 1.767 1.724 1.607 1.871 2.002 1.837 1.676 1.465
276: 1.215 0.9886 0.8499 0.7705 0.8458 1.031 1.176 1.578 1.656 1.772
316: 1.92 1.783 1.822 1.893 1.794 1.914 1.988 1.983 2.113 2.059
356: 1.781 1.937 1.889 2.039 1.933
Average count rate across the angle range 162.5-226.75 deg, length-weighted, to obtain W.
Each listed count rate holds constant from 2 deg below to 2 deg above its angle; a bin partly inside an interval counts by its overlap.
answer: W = 1.93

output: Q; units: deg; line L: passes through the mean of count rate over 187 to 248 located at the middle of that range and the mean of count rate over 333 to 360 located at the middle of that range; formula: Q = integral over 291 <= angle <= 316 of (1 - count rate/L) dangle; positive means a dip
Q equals 6.9 deg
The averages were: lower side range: 1.92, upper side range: 1.96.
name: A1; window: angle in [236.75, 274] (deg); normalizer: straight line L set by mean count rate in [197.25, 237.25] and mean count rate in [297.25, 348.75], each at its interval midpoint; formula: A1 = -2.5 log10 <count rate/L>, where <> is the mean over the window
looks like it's 0.07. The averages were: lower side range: 1.95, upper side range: 1.78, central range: 1.77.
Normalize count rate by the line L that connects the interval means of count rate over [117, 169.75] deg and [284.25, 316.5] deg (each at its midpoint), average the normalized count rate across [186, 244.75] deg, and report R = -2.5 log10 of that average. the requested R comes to -0.21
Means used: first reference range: 1.86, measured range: 1.93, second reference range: 1.29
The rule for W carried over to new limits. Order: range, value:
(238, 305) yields 1.43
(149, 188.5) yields 1.86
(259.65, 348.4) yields 1.55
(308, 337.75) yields 1.83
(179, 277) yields 1.85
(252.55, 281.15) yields 1.6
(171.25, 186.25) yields 1.9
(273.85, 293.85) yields 0.939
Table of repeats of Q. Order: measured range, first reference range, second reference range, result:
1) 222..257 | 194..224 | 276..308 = -4.56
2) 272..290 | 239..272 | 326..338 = 7.90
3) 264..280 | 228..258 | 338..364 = 3.73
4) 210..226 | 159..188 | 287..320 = -1.89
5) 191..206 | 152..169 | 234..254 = -1.31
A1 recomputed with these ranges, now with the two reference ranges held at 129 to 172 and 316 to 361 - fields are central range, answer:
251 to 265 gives 0.03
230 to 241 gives -0.07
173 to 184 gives -0.02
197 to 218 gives -0.05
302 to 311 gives 0.17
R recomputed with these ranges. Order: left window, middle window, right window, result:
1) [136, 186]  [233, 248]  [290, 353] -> -0.06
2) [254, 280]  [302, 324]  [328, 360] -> 0.04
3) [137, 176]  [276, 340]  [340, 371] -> 0.31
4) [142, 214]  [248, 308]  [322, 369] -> 0.36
